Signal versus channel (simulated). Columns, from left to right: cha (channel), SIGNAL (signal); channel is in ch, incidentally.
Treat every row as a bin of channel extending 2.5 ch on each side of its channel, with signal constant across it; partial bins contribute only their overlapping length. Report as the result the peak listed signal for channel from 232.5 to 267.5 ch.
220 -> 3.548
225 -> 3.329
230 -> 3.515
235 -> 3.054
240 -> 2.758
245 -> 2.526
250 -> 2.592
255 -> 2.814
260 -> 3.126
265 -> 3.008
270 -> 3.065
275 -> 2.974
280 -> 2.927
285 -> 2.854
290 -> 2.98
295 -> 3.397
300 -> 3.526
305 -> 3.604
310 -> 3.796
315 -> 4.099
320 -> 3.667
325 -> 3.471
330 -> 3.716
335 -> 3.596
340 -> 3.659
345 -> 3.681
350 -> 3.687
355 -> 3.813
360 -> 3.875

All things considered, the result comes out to 3.126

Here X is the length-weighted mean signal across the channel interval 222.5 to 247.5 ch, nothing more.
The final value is 3.04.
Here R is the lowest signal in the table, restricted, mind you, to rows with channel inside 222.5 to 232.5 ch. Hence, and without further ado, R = 3.329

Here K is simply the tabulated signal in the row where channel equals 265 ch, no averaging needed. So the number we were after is 3.008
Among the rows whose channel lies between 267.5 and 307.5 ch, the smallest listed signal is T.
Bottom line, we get 2.854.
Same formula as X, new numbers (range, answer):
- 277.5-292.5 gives 2.92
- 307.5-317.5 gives 3.95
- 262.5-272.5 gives 3.04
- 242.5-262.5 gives 2.76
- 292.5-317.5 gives 3.68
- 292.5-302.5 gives 3.46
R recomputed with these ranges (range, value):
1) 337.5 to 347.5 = 3.659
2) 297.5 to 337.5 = 3.471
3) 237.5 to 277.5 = 2.526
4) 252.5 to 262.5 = 2.814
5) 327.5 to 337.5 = 3.596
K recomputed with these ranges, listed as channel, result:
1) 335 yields 3.596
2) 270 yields 3.065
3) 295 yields 3.397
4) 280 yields 2.927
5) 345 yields 3.681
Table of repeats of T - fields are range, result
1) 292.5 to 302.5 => 3.397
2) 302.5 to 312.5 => 3.604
